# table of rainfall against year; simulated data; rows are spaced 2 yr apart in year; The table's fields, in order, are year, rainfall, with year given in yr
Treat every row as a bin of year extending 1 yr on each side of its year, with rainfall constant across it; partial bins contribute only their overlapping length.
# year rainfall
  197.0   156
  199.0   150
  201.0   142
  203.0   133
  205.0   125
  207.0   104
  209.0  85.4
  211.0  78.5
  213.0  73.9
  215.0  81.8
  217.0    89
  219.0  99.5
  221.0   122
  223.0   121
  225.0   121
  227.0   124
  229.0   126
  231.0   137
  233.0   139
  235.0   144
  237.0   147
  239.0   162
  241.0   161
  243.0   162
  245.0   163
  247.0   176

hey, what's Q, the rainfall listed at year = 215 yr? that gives 81.8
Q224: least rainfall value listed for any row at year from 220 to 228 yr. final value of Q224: 121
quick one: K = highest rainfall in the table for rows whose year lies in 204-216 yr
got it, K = 125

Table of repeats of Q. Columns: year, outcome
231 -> 137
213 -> 73.9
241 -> 161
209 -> 85.4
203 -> 133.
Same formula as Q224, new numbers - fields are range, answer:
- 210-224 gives 73.9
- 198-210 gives 85.4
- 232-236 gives 139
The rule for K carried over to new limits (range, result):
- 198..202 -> 150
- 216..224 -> 122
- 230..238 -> 147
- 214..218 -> 89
